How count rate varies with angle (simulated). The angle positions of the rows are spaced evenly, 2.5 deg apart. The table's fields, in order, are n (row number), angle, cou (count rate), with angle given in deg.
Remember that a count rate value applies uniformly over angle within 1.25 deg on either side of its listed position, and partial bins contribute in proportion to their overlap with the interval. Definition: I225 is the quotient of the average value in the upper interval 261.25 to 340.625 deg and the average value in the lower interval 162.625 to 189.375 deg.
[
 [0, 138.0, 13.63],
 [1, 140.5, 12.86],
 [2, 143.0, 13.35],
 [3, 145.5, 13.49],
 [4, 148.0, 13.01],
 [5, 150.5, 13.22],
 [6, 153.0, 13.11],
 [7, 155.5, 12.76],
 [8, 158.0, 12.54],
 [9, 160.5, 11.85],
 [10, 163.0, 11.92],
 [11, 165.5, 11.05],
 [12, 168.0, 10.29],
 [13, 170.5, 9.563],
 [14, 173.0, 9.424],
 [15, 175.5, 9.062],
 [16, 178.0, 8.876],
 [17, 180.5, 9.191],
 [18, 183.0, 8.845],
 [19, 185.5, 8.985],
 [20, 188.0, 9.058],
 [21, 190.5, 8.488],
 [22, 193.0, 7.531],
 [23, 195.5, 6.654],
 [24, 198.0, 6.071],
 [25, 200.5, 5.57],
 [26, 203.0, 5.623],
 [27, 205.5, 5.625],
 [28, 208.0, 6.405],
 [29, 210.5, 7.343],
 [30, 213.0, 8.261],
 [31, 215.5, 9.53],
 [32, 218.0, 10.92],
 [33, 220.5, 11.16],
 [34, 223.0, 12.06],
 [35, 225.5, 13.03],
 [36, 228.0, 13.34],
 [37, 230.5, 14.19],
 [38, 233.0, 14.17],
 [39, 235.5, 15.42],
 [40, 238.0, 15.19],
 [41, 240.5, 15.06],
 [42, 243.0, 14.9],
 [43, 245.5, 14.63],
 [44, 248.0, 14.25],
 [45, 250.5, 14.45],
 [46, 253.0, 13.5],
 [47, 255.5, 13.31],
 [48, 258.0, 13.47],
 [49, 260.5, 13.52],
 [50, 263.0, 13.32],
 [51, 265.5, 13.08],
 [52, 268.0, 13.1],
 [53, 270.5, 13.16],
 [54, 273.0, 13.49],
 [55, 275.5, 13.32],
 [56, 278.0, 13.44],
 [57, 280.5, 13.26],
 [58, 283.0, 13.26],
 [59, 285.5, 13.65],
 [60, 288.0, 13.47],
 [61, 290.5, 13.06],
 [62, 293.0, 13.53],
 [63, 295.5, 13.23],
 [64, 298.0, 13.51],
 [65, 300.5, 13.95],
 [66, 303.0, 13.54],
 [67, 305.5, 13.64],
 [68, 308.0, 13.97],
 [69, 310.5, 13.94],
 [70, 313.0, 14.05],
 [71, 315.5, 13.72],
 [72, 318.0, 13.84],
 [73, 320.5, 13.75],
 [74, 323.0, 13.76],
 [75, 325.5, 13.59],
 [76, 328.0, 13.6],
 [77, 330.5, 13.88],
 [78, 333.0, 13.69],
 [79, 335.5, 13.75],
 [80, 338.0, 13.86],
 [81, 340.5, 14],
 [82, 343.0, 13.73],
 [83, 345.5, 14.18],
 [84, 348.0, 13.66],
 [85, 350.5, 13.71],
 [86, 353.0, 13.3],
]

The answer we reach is 1.4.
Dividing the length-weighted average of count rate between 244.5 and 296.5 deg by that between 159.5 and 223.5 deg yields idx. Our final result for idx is 1.5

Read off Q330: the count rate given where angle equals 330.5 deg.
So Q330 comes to 13.88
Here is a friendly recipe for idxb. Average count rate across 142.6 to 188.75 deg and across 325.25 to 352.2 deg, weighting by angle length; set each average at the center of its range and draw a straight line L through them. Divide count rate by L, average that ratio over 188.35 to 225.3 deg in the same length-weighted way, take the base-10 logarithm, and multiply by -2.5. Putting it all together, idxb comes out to 0.40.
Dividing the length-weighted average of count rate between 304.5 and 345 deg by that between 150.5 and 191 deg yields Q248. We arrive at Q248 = 1.32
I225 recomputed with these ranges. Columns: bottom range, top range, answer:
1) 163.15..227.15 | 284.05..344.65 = 1.55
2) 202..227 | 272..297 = 1.47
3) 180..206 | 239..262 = 1.90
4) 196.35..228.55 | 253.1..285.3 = 1.53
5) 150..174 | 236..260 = 1.24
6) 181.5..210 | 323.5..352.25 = 1.92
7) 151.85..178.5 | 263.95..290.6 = 1.21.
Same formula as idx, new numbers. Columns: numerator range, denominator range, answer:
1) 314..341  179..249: 1.32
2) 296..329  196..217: 2.01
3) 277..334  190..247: 1.29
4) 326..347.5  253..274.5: 1.04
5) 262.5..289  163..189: 1.39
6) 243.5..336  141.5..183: 1.20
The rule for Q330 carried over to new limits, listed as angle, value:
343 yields 13.73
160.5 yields 11.85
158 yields 12.54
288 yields 13.47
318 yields 13.84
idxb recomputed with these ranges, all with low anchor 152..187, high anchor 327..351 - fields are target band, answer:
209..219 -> 0.267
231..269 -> -0.170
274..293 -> -0.053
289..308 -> -0.041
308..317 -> -0.049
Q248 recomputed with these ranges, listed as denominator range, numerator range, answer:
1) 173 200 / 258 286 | 1.61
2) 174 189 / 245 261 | 1.54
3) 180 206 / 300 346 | 1.86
